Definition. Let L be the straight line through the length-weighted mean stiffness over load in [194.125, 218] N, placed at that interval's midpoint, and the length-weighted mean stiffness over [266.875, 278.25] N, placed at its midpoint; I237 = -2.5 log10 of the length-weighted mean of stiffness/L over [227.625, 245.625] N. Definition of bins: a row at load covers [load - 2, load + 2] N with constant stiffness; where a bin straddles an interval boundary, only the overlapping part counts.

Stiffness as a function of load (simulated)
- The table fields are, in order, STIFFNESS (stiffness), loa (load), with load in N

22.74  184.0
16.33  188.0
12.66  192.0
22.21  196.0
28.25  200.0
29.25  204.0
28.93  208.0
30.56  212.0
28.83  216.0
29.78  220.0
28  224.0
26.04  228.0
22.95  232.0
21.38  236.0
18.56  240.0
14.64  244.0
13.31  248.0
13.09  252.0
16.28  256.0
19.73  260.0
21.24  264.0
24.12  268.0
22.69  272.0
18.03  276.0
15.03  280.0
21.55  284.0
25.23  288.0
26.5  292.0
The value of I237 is 0.22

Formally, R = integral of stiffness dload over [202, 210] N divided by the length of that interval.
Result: 29.1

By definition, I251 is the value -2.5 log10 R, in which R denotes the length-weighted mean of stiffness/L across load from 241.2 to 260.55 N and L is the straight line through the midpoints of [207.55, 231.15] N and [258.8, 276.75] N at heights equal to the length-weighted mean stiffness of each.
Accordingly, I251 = 0.48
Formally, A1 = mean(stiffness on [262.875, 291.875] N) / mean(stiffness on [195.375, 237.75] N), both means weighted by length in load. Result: 0.8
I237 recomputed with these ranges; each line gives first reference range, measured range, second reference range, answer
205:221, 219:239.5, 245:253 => -0.12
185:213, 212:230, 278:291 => -0.23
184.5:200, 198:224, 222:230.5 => -0.25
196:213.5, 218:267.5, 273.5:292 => 0.21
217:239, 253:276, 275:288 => 0.05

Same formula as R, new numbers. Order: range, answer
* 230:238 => 22.2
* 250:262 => 16.4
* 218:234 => 26.7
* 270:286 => 19.3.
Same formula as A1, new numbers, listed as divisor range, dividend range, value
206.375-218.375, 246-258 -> 0.48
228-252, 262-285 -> 1.11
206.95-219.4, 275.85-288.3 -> 0.66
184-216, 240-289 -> 0.77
